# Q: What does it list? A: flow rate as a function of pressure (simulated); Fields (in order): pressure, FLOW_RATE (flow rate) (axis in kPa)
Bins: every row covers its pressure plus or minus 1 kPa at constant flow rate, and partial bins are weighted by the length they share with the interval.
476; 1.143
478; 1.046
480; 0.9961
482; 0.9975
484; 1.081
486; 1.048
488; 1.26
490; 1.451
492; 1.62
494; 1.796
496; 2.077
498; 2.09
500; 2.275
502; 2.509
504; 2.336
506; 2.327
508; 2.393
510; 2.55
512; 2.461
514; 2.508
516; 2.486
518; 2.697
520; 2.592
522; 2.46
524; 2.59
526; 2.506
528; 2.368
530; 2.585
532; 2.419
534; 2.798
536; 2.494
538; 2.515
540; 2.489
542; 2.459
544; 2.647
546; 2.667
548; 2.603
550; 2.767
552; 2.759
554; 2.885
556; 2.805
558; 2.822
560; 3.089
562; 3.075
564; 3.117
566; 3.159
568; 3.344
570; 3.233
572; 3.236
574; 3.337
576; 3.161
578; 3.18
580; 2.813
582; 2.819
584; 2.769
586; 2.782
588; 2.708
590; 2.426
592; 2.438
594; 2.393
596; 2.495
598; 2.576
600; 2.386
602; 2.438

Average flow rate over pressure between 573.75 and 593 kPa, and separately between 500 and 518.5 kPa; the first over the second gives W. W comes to 1.1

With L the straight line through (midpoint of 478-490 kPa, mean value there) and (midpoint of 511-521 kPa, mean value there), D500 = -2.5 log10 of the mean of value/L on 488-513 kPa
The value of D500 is -0.15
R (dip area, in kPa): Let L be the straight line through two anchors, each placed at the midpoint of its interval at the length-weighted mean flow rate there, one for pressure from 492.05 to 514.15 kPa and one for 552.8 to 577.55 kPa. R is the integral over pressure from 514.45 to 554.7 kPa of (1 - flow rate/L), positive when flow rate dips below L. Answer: 1.5 kPa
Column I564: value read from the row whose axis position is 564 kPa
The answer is 3.117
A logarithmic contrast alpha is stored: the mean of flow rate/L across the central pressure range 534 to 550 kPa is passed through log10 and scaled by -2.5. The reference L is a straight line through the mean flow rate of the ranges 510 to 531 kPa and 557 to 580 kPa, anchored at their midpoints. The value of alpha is 0.089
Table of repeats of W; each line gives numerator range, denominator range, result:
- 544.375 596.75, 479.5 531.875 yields 1.37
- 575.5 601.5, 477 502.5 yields 1.74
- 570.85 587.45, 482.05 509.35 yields 1.63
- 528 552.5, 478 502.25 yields 1.67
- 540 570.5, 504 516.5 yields 1.18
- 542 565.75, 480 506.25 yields 1.65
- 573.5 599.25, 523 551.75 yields 1.07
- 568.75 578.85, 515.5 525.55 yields 1.26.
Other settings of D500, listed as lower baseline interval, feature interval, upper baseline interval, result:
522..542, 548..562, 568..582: 0.00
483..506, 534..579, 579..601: -0.24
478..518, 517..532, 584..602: -0.21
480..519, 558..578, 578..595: -0.25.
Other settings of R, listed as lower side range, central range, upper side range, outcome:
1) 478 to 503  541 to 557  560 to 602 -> -1.9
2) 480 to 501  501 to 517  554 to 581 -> -4.5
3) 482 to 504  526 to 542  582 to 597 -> -3.3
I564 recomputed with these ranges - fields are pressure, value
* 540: 2.489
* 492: 1.62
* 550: 2.767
